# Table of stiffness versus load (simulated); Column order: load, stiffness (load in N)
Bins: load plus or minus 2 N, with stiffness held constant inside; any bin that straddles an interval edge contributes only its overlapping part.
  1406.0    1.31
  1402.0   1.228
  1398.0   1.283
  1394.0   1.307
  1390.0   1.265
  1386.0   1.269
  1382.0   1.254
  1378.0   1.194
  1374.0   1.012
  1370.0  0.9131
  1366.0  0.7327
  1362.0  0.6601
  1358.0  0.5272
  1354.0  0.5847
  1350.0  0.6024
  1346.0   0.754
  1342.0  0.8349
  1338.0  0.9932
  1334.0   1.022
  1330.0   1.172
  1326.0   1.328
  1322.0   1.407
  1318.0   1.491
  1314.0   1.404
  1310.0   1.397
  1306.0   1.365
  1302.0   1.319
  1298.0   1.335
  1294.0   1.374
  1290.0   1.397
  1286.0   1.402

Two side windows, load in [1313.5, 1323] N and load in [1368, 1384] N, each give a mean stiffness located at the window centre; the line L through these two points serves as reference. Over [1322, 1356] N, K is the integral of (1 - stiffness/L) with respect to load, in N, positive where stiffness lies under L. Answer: 10.0 N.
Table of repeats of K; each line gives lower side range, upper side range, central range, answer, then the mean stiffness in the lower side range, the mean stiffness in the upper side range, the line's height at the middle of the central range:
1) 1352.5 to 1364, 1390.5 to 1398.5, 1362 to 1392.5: -3.33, 0.591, 1.29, 0.958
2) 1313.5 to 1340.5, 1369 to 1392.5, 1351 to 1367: 7.73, 1.24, 1.16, 1.2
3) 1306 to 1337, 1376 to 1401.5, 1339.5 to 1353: 5.88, 1.31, 1.26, 1.29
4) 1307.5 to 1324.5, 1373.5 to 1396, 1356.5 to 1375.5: 7.57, 1.42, 1.23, 1.28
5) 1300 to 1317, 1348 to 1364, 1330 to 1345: -1.06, 1.38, 0.594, 0.899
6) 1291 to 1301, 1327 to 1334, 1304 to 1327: -3.03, 1.36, 1.15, 1.24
